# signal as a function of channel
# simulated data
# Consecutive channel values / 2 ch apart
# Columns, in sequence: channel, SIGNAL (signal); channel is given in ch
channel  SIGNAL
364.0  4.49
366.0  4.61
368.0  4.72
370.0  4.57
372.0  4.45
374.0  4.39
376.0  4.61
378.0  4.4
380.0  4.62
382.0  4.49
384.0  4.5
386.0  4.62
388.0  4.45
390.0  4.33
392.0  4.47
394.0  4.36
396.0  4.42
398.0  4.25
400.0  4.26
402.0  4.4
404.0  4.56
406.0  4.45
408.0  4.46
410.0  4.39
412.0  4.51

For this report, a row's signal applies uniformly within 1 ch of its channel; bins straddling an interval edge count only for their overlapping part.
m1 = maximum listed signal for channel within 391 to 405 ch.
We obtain 4.56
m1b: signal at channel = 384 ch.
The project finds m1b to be 4.5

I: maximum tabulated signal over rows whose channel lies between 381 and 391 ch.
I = 4.62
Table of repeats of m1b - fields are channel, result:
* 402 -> 4.4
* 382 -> 4.49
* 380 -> 4.62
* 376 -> 4.61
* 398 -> 4.25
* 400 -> 4.26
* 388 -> 4.45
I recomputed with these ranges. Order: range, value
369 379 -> 4.61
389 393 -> 4.47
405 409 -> 4.46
